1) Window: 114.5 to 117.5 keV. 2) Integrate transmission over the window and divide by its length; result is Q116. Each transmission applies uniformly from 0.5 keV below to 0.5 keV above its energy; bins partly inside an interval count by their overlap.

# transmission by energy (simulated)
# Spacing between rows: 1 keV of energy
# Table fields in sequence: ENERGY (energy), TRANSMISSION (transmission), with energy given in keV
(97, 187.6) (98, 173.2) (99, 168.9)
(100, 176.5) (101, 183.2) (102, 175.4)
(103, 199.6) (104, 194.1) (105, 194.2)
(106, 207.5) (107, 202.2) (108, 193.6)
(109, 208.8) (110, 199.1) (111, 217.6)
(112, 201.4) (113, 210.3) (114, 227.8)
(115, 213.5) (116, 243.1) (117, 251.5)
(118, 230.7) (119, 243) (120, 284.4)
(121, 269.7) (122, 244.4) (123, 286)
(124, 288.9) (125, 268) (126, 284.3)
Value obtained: 236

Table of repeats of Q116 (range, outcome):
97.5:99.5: 171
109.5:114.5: 211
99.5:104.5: 186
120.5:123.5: 267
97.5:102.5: 175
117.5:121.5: 257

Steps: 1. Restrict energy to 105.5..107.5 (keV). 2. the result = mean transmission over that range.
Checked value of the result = 205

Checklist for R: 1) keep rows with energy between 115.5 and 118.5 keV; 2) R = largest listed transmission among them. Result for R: 251.5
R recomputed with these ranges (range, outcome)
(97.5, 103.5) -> 199.6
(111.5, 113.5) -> 210.3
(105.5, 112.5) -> 217.6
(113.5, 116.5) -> 243.1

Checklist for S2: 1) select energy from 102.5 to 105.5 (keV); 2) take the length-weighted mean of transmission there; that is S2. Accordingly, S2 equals 196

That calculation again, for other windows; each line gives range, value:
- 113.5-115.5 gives 221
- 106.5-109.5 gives 202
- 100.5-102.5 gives 179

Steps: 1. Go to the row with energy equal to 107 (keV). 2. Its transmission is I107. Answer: 202.2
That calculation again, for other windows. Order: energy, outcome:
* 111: 217.6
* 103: 199.6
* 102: 175.4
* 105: 194.2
